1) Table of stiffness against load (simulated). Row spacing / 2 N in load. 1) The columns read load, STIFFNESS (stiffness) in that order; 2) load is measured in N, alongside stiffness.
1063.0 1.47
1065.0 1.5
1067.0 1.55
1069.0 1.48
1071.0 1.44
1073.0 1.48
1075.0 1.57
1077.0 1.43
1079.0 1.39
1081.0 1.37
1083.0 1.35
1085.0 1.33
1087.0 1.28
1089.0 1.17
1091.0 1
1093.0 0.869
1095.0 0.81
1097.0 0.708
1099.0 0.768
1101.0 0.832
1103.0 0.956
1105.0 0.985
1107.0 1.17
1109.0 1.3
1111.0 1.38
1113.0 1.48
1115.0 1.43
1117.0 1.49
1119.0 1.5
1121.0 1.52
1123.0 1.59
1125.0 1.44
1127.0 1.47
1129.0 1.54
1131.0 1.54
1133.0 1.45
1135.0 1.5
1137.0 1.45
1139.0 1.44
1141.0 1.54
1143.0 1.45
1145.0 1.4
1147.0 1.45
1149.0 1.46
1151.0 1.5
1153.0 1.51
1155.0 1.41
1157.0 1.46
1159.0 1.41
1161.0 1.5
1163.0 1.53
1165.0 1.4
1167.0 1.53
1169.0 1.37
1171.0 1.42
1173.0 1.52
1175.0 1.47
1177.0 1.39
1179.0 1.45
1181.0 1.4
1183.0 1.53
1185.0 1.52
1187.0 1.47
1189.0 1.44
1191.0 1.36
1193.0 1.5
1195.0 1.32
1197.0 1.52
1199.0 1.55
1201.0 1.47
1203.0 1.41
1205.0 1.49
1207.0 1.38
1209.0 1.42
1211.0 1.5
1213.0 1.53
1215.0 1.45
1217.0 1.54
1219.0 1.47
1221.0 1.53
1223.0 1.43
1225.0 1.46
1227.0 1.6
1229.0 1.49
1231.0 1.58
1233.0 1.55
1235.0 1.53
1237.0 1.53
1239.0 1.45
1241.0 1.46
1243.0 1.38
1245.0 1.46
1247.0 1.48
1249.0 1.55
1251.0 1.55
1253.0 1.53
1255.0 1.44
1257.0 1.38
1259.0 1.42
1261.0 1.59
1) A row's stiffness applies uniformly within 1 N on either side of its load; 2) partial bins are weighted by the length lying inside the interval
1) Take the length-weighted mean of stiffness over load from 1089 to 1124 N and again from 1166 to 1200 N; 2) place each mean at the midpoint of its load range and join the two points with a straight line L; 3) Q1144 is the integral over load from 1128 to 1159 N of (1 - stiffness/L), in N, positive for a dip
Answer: -4.0 N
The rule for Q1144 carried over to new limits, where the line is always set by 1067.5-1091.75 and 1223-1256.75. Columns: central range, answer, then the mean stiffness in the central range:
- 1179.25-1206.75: 0.0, 1.46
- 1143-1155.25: -0.3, 1.46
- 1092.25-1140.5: 4.0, 1.28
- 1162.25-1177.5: -0.2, 1.45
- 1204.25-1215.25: 0.1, 1.46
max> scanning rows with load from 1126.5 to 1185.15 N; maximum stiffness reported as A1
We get 1.54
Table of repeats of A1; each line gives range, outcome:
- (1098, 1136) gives 1.59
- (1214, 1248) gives 1.6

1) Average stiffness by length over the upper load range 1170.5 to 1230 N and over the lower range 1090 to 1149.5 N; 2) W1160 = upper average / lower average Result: 1.13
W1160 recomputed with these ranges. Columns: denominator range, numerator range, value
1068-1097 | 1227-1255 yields 1.19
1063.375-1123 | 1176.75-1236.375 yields 1.17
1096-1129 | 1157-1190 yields 1.16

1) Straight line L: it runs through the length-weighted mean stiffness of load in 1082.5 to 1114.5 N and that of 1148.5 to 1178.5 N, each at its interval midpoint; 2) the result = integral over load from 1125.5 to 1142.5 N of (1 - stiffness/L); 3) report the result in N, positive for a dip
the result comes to -2.6 N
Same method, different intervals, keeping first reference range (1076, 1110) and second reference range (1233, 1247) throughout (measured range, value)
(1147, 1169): -3.5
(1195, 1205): -0.7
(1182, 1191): -0.9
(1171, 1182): -1.1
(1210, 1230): -1.1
